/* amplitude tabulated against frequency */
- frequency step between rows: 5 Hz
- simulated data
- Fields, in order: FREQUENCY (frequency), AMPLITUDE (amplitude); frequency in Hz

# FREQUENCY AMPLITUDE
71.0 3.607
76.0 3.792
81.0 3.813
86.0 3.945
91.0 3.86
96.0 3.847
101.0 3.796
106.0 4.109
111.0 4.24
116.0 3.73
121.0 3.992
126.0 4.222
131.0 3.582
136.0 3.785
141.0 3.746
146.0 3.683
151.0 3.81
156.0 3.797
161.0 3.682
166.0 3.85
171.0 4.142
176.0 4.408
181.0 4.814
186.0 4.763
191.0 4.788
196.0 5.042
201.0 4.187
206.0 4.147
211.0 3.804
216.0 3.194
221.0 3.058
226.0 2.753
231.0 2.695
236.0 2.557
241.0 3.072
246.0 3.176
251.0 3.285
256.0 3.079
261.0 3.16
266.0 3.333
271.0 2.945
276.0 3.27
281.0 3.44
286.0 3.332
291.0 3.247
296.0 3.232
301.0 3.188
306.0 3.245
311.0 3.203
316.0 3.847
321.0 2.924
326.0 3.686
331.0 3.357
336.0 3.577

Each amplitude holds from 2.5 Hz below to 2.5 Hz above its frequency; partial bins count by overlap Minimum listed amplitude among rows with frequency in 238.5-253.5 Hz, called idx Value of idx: 3.072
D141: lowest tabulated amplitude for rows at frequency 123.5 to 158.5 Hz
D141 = 3.582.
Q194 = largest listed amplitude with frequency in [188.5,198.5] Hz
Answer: 5.042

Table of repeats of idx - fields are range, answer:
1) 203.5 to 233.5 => 2.695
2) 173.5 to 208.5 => 4.147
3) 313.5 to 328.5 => 2.924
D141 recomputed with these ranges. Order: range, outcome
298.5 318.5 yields 3.188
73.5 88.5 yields 3.792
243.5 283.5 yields 2.945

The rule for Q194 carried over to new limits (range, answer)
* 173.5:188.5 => 4.814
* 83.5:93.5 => 3.945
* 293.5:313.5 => 3.245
